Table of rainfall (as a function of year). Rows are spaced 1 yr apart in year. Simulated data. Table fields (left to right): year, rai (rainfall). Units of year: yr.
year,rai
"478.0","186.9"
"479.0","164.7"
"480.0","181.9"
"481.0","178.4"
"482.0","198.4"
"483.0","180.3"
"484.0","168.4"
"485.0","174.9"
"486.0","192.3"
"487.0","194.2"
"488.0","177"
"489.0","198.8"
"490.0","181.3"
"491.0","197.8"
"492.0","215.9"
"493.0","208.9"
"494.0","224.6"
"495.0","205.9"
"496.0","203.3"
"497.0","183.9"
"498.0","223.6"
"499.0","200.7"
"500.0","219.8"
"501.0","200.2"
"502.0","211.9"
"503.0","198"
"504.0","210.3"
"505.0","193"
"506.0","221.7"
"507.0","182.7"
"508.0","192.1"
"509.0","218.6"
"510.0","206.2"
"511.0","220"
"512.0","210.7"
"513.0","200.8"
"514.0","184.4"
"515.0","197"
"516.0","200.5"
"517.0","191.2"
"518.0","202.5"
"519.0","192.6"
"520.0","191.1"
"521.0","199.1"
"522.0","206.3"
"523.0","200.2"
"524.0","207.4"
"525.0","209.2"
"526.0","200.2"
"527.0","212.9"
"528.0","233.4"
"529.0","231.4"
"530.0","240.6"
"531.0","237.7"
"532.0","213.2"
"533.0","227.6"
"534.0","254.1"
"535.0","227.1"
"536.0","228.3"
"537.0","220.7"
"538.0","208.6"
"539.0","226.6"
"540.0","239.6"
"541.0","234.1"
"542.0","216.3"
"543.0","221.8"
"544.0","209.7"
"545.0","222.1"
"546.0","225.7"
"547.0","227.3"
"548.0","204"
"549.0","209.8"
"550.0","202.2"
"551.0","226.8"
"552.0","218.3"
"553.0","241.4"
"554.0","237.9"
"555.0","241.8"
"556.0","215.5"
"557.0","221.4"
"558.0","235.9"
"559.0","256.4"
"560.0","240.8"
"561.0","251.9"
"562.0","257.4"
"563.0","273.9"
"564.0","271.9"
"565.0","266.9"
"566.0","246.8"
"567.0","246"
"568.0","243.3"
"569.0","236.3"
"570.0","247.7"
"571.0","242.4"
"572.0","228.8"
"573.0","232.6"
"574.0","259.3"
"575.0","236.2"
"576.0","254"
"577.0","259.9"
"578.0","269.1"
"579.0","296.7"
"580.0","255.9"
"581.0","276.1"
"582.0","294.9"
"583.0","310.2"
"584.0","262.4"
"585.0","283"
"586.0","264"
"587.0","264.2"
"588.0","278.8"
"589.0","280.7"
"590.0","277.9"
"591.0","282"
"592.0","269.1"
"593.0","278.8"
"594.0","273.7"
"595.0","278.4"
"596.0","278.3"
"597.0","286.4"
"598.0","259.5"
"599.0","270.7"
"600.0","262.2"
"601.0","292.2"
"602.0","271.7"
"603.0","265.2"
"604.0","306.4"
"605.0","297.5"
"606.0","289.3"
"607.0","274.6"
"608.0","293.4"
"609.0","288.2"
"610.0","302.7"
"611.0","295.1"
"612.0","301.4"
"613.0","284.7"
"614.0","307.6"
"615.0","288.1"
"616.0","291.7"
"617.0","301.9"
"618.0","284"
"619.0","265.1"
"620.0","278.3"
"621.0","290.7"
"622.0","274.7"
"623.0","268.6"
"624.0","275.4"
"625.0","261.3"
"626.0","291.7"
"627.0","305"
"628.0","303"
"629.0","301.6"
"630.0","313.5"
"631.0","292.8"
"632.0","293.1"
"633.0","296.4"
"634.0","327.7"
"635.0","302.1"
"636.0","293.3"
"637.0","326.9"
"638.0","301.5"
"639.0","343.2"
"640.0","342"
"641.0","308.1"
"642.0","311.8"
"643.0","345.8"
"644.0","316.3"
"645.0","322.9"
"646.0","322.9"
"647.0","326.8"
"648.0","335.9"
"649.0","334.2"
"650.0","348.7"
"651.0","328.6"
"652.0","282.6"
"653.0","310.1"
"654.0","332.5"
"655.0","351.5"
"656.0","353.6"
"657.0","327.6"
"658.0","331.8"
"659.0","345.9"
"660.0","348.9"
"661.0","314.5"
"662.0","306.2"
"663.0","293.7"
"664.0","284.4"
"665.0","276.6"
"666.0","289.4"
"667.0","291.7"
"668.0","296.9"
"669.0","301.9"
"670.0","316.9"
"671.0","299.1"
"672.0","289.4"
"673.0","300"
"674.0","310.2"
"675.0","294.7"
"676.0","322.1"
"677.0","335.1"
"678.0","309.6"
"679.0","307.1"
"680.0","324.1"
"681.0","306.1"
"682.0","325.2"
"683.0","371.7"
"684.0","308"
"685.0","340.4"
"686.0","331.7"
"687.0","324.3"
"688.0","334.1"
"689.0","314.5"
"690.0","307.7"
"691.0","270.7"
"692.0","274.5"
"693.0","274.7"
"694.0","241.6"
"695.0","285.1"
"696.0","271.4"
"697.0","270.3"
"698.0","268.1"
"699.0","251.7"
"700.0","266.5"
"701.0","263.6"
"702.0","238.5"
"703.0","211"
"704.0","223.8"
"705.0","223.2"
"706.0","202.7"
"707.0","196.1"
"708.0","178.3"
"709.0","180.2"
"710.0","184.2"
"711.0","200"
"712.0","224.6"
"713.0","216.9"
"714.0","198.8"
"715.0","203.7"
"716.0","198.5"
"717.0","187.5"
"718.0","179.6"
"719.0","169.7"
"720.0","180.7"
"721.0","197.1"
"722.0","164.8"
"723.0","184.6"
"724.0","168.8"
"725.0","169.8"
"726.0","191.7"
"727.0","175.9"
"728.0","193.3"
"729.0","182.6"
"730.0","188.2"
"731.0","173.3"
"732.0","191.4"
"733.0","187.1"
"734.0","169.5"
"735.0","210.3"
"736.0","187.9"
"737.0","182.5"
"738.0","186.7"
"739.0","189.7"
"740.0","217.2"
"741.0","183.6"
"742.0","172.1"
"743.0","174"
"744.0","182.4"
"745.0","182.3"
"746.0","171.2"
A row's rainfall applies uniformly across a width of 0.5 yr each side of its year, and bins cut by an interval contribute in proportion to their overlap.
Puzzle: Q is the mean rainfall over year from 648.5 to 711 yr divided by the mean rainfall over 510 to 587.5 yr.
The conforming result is 1.25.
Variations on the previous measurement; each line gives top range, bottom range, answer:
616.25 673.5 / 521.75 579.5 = 1.32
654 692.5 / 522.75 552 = 1.42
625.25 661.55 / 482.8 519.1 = 1.60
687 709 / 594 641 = 0.88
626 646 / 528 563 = 1.36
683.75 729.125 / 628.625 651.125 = 0.72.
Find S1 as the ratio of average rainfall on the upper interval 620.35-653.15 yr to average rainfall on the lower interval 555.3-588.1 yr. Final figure 1.2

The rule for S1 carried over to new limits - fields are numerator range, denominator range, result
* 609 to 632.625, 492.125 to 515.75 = 1.41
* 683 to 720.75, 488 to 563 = 1.14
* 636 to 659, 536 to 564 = 1.42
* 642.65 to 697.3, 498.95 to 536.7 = 1.49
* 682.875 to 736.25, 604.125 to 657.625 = 0.74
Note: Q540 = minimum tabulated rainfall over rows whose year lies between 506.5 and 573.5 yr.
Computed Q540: 182.7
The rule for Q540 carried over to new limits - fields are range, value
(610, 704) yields 211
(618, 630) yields 261.3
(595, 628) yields 259.5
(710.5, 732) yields 164.8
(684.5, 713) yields 178.3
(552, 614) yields 215.5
